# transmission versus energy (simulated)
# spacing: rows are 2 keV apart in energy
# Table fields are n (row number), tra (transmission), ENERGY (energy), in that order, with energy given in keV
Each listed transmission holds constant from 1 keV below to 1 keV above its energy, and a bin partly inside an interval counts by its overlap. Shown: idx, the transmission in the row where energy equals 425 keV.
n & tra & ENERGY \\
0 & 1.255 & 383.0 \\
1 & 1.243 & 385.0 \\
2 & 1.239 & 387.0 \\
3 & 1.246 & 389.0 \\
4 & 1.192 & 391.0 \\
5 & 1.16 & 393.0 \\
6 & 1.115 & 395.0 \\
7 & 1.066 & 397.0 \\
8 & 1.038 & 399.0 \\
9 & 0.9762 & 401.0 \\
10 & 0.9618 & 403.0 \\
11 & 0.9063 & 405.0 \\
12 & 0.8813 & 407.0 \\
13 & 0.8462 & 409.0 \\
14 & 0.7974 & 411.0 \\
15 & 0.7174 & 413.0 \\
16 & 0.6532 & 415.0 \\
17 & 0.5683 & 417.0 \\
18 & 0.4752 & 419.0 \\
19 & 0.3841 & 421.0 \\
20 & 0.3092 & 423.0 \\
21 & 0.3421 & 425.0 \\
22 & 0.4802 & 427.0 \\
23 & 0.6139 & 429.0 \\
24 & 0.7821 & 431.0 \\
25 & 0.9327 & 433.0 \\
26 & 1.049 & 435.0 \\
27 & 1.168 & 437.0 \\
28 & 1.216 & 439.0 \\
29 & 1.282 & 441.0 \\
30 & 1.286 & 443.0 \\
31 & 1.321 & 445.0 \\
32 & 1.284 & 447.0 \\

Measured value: 0.3421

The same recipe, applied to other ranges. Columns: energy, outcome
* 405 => 0.9063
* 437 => 1.168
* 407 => 0.8813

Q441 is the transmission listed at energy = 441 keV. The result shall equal 1.282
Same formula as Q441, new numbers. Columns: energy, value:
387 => 1.239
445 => 1.321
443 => 1.286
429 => 0.6139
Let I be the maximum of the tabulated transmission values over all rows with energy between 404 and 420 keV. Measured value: 0.9063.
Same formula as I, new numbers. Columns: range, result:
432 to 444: 1.286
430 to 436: 1.049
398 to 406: 1.038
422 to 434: 0.9327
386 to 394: 1.246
